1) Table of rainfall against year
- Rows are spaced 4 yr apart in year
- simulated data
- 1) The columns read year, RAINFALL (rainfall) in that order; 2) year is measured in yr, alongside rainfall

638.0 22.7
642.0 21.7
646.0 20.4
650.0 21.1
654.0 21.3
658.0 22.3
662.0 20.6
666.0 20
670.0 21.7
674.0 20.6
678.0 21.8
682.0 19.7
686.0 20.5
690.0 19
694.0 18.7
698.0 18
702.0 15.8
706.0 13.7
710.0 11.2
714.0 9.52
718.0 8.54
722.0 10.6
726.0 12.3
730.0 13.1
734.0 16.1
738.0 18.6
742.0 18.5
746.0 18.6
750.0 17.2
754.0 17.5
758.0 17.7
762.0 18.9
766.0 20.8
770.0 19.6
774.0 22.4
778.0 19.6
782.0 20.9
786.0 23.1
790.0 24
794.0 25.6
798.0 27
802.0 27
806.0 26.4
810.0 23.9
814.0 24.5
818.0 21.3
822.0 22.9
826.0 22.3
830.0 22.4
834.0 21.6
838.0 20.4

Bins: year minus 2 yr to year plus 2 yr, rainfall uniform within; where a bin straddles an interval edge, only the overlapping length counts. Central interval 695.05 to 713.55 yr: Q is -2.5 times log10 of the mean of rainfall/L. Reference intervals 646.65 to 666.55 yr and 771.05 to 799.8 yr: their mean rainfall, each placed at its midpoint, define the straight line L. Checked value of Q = 0.45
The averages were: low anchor 21.1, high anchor 23.1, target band 14.4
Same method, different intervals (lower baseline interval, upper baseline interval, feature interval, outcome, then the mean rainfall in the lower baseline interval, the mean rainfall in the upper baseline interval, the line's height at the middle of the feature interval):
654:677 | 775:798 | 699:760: 0.45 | 21.1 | 23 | 22.1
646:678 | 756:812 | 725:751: 0.32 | 21.1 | 22.6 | 22.1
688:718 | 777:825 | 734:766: 0.05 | 14.7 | 23.9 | 19.1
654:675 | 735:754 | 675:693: 0.01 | 21.1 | 18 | 20.3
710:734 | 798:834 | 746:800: -0.16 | 11.3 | 23.9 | 18.1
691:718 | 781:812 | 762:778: 0.07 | 14.2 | 24.9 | 21.8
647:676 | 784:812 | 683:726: 0.46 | 21.1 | 25.3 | 22.4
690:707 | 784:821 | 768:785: 0.10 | 17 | 24.7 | 22.8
